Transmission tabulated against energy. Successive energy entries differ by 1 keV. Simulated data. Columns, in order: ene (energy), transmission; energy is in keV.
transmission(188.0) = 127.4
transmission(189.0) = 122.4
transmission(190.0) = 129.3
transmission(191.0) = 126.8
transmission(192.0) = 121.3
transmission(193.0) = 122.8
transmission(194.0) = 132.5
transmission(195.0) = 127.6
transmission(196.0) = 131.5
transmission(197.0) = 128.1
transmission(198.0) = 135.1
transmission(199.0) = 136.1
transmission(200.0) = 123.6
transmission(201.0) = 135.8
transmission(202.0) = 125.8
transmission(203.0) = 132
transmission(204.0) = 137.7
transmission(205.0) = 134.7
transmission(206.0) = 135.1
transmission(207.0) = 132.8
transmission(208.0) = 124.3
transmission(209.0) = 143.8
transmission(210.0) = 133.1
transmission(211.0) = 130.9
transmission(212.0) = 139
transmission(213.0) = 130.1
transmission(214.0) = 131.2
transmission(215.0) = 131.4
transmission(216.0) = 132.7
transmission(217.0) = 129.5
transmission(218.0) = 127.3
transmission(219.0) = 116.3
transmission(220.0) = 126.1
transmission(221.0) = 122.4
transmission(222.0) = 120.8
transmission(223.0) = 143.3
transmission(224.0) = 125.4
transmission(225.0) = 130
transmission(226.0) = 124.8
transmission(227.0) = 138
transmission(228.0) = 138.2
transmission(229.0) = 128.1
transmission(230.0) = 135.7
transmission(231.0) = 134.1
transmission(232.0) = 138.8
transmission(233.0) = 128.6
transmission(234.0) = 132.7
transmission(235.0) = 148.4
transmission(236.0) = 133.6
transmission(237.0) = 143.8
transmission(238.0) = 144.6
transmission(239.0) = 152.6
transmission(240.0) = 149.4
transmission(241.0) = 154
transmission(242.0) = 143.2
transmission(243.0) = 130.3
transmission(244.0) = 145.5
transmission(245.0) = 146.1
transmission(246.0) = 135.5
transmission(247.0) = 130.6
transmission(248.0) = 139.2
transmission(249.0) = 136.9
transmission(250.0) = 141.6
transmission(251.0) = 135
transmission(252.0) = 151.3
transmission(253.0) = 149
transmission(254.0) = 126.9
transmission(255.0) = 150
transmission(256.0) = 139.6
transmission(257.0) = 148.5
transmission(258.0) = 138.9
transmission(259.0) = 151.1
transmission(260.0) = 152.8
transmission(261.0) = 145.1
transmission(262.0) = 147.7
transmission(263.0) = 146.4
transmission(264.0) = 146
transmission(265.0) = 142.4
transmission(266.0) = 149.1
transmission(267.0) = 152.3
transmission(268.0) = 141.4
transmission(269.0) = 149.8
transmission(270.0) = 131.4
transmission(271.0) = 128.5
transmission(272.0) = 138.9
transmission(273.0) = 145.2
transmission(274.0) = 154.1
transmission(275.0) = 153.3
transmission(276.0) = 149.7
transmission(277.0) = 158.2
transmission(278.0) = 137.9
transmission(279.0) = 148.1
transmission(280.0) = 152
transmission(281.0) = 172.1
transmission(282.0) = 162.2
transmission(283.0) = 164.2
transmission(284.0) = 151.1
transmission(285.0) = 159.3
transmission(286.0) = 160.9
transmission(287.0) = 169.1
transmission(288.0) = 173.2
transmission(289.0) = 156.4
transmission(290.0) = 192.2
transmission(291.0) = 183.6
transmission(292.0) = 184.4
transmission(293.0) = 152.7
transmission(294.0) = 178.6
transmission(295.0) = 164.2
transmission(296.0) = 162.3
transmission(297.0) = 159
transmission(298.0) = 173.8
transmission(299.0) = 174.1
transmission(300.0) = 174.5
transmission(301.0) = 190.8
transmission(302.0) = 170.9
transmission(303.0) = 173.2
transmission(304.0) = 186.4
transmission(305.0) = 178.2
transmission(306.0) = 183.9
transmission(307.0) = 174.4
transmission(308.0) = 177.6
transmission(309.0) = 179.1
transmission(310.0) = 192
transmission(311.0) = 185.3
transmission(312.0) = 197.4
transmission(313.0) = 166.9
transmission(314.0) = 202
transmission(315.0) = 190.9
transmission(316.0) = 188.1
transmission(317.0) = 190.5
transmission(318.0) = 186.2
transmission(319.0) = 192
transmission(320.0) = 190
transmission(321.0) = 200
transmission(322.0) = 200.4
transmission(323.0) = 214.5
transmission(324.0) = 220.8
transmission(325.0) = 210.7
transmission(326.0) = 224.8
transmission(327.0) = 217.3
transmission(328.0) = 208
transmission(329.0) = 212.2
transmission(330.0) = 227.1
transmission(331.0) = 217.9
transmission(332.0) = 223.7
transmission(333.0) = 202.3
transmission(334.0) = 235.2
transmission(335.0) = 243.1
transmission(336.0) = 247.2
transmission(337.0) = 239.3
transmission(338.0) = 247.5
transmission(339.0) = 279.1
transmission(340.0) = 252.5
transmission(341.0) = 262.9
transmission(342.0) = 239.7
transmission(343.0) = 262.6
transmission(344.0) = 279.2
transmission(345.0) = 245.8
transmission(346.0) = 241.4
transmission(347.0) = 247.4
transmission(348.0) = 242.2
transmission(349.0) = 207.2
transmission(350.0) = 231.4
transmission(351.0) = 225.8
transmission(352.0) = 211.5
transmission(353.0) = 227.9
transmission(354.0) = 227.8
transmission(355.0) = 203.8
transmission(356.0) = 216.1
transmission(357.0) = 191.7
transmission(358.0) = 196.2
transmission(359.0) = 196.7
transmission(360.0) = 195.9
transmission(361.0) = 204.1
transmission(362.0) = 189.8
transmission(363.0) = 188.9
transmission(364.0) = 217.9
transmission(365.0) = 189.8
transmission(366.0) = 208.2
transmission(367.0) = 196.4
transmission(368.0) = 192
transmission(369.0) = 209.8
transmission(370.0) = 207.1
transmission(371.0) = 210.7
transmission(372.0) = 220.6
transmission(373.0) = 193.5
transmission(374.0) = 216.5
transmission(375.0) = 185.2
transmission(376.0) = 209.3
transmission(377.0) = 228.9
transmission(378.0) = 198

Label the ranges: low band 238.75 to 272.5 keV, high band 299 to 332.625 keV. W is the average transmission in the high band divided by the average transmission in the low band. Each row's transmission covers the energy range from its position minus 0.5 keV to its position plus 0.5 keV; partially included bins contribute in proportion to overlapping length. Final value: 1.36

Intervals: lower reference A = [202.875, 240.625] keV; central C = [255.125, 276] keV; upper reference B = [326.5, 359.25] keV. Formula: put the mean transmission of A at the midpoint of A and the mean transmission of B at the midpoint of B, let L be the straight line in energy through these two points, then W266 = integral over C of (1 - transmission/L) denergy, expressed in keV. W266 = 2.9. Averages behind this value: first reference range 134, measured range 145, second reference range 231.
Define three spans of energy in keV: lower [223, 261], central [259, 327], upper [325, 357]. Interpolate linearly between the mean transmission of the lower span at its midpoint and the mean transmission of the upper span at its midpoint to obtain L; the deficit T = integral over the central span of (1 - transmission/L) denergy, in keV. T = 6.4 keV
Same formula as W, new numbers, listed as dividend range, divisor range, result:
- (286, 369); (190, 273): 1.50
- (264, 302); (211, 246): 1.18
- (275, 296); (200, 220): 1.24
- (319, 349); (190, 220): 1.77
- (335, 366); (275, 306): 1.36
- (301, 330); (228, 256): 1.38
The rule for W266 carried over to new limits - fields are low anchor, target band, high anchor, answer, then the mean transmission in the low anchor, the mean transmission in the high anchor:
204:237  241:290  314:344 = 6.2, 132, 222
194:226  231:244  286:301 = 0.2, 131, 172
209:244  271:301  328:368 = 2.8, 135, 224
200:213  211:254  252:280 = 0.8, 133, 145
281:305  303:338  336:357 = 0.4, 171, 239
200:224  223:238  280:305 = 0.5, 131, 170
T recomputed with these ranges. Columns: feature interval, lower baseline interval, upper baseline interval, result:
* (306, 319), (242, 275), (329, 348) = 1.5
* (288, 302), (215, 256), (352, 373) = -0.4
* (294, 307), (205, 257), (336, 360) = 1.3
